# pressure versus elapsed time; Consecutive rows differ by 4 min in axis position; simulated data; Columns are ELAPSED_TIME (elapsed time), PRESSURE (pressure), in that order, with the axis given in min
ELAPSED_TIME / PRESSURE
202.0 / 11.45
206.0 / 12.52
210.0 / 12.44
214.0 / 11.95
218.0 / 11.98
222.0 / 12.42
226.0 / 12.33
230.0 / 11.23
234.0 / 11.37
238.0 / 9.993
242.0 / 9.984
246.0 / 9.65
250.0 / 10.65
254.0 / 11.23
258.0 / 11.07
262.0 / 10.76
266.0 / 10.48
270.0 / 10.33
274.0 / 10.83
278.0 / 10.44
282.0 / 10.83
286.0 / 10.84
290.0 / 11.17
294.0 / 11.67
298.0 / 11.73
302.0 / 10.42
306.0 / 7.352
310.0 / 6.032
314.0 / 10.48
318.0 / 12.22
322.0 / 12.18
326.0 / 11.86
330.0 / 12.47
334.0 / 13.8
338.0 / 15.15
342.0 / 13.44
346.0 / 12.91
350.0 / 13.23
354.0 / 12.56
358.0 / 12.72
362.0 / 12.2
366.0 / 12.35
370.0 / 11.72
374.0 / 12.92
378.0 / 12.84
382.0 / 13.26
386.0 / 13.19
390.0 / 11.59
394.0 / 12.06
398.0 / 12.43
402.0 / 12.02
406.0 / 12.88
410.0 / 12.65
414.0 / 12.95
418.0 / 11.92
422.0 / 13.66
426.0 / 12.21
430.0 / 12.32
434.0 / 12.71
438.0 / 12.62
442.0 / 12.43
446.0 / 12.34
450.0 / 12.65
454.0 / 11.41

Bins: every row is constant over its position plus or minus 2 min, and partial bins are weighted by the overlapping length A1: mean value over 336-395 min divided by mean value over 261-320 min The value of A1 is 1.2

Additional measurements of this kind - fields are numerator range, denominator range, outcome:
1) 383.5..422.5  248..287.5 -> 1.16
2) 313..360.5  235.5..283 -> 1.22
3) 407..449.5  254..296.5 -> 1.16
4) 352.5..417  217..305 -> 1.15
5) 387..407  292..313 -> 1.29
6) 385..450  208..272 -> 1.12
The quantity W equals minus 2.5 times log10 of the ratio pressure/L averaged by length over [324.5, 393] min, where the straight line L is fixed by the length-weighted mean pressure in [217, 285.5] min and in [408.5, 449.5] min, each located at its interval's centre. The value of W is -0.08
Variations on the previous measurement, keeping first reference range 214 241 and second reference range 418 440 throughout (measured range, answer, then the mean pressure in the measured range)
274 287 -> 0.11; 10.7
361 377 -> 0.00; 12.3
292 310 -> 0.21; 9.82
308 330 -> 0.12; 10.7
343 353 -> -0.07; 13.1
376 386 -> -0.06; 13.1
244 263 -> 0.10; 10.7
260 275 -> 0.11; 10.6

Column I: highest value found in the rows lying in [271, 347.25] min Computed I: 15.15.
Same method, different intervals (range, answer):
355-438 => 13.66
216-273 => 12.42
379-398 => 13.26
